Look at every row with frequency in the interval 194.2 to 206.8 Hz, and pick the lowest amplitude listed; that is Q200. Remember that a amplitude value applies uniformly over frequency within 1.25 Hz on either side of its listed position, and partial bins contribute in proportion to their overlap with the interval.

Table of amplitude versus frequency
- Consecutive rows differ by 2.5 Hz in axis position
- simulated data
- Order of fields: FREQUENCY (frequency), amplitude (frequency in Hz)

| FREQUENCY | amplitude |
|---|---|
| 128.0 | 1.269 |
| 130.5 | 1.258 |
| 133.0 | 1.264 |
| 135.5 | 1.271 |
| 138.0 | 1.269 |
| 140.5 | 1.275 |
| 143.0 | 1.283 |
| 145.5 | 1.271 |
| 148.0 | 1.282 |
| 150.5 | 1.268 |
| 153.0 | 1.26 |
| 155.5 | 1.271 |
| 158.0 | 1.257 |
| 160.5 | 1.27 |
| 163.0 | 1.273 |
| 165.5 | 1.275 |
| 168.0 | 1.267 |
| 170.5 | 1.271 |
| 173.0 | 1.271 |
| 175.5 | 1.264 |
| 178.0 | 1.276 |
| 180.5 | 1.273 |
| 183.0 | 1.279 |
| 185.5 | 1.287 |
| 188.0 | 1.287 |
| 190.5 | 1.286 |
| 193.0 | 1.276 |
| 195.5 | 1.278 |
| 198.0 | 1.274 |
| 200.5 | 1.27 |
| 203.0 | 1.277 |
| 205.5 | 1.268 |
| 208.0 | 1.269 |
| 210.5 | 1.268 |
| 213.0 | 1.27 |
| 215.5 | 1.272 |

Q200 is 1.268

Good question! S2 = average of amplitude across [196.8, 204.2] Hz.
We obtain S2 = 1.27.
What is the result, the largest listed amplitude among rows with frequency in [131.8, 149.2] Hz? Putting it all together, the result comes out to 1.283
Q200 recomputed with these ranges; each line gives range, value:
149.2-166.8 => 1.257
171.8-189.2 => 1.264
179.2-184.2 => 1.273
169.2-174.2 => 1.271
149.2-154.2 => 1.26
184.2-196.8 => 1.276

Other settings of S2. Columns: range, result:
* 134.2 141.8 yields 1.27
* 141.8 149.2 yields 1.28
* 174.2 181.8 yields 1.27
